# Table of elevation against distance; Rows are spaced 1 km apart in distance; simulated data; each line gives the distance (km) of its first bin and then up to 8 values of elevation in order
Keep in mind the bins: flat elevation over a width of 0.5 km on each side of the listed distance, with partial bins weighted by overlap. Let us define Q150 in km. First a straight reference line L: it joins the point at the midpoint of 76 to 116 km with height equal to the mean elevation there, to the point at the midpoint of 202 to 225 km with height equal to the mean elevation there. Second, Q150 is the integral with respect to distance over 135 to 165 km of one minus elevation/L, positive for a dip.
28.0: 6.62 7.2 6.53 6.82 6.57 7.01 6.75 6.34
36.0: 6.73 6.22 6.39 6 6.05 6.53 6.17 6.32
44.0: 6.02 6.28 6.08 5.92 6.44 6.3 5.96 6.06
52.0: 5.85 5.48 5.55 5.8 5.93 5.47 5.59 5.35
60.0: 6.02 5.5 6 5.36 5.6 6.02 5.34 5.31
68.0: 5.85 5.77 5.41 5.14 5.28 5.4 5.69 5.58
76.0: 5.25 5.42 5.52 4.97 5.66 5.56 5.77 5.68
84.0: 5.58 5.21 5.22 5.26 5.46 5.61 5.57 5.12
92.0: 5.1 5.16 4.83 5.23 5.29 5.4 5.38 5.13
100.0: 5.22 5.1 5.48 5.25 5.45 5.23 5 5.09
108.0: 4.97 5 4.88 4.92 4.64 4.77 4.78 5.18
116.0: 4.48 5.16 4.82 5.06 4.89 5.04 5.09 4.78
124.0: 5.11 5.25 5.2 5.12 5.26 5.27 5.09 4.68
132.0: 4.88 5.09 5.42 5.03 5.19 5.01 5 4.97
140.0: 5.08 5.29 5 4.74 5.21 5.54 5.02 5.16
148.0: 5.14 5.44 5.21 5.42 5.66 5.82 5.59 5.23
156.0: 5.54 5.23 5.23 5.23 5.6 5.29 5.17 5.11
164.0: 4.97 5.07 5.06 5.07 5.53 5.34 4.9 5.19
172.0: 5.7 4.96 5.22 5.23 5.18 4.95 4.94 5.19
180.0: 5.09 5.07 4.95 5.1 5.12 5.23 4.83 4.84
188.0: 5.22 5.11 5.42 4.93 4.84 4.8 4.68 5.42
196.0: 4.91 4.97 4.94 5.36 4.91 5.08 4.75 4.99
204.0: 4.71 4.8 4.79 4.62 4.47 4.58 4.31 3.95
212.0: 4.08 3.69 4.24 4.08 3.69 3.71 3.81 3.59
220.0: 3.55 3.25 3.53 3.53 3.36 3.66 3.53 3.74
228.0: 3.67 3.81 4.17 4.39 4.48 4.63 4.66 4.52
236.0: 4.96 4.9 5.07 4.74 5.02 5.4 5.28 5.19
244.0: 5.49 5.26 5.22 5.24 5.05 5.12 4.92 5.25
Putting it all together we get -3.5 km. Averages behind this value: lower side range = 5.22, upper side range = 4.07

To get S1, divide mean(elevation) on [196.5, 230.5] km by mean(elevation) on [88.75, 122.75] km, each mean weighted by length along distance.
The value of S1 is 0.82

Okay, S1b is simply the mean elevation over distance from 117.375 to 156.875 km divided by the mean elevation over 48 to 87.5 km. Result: 0.92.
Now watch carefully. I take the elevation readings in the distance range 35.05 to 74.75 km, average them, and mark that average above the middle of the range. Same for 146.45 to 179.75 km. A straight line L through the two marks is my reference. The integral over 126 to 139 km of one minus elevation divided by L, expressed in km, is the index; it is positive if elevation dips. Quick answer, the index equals 0.82 km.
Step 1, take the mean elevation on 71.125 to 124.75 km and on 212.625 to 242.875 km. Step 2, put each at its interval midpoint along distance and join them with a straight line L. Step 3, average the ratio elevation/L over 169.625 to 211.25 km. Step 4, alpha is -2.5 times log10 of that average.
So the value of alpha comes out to -0.11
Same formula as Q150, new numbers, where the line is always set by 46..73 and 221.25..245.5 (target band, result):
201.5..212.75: 0.26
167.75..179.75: -0.76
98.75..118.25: 1.17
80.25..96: 0.40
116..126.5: 0.49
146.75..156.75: -0.77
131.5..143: 0.16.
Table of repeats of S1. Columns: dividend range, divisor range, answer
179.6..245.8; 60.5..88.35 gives 0.83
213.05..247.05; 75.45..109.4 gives 0.81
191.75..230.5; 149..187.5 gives 0.82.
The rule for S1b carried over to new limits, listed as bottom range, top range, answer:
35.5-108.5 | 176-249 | 0.82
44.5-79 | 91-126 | 0.89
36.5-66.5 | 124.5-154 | 0.88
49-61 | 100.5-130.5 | 0.88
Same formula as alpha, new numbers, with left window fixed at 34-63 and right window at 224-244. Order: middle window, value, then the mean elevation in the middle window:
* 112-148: 0.06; 5.04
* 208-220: 0.18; 3.98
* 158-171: -0.03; 5.2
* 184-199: -0.04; 5.03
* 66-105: 0.07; 5.37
